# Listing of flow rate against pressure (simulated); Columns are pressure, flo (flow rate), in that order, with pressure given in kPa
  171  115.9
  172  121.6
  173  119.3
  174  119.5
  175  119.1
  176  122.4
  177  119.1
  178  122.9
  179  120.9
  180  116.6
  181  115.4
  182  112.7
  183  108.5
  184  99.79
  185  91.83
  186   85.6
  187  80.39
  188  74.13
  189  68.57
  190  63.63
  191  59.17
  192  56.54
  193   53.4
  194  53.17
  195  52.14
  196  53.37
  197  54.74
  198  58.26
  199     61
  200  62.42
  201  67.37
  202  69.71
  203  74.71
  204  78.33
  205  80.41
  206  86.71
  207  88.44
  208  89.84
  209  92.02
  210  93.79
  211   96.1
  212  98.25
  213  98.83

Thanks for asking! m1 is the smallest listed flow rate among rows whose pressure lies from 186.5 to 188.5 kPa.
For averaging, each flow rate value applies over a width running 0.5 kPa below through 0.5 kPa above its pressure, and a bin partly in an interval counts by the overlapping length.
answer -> 74.13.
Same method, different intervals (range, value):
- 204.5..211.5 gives 80.41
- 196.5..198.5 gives 54.74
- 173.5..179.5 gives 119.1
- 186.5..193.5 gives 53.4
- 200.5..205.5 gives 67.37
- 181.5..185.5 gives 91.83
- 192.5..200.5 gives 52.14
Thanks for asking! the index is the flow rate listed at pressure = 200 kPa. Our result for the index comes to 62.42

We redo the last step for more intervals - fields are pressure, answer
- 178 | 122.9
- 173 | 119.3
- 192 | 56.54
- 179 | 120.9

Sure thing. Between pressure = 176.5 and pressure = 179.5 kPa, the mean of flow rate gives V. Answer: 121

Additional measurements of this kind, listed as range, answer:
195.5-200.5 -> 58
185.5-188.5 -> 80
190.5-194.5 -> 55.6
